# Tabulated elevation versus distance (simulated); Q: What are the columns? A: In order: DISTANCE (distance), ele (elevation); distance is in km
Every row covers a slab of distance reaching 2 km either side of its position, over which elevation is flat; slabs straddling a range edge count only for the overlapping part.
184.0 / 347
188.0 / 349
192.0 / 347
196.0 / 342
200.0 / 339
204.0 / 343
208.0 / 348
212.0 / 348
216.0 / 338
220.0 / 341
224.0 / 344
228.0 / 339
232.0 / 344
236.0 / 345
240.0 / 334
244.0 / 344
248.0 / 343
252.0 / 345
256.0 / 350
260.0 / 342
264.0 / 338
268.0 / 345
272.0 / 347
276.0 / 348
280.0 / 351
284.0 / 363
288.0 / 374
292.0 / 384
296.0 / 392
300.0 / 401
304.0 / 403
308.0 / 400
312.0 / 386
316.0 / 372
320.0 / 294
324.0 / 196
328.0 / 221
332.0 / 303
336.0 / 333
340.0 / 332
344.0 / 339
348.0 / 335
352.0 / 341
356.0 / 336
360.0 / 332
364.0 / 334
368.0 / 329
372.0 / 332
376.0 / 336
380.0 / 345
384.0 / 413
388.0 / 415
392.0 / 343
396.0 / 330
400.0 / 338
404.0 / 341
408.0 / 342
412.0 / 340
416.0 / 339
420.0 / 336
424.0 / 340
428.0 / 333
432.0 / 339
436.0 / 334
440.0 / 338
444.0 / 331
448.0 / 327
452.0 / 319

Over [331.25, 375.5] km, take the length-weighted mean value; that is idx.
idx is 332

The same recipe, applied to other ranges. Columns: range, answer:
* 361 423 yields 347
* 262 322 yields 367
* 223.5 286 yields 345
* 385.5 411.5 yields 352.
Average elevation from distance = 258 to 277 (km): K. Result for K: 344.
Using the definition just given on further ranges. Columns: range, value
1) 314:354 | 307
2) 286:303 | 389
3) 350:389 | 350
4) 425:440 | 336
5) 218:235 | 342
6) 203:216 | 345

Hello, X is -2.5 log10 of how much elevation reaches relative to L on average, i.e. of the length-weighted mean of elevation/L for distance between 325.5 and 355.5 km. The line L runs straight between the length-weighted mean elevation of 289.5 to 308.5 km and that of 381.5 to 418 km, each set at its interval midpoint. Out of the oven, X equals 0.203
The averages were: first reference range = 395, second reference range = 356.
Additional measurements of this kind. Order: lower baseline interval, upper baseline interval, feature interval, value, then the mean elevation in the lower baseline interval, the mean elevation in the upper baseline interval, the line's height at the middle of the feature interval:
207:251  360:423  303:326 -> 0.02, 342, 347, 345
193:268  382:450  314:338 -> 0.20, 343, 346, 344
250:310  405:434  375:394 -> -0.08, 366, 339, 345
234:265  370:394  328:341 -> 0.16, 343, 364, 356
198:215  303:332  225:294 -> -0.05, 344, 320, 333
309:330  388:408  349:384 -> -0.04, 299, 346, 327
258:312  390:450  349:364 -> 0.05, 369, 337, 352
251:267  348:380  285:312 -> -0.15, 344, 335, 340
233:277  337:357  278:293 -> -0.08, 344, 336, 341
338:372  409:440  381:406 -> -0.08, 335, 337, 336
